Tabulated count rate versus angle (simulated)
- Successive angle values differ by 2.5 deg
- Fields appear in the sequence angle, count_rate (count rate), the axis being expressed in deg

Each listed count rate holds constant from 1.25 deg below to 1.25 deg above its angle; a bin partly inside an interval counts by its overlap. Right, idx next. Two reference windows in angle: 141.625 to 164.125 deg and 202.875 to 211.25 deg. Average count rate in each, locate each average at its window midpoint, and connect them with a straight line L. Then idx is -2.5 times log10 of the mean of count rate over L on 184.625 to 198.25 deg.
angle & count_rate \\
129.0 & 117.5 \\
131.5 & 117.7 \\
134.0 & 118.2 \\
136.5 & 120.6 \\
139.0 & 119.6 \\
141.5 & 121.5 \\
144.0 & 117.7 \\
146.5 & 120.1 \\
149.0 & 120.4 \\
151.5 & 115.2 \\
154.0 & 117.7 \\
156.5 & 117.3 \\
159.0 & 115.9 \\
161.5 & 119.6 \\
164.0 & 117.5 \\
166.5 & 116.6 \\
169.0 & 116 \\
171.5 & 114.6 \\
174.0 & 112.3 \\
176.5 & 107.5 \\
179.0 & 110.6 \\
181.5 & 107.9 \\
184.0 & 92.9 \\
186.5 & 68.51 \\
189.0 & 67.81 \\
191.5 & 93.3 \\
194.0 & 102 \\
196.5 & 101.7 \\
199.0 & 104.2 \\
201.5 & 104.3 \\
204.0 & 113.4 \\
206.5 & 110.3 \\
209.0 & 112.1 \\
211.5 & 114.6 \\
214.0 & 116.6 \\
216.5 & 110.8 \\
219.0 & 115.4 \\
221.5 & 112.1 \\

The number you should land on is 0.28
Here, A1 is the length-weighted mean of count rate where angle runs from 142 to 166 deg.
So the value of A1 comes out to 118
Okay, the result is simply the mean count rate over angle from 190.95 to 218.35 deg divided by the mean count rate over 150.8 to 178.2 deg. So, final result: 0.94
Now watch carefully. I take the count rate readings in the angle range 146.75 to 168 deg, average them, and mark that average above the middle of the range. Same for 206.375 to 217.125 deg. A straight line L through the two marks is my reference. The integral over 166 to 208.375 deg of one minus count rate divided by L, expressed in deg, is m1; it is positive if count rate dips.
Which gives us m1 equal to 4.7 deg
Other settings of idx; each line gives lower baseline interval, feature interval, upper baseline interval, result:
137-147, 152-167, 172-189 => -0.071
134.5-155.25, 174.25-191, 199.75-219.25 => 0.221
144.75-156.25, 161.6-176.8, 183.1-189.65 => -0.193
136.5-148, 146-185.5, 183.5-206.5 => -0.045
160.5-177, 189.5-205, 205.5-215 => 0.128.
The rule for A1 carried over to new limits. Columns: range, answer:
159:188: 108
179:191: 87.6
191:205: 103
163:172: 116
